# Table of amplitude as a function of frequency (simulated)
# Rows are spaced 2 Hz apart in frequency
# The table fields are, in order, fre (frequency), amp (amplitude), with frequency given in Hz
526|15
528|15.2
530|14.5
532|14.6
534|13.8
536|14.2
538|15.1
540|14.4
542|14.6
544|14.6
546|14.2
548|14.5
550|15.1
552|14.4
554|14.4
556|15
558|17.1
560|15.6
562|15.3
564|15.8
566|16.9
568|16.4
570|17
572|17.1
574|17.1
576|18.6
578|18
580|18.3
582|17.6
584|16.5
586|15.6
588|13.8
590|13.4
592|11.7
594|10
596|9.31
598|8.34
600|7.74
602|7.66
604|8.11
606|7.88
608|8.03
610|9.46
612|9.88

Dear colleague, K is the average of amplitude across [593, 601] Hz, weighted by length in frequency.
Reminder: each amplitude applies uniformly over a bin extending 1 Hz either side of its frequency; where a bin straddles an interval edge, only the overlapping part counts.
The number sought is 8.85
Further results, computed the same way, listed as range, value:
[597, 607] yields 7.95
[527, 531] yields 14.8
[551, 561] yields 15.3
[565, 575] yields 16.9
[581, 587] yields 16.6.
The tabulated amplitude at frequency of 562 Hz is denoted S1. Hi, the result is 15.3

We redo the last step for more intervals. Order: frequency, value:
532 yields 14.6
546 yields 14.2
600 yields 7.74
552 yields 14.4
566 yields 16.9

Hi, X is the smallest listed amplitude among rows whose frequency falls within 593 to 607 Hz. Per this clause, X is 7.66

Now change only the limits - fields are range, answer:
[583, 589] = 13.8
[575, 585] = 16.5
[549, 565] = 14.4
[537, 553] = 14.2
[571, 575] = 17.1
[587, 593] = 11.7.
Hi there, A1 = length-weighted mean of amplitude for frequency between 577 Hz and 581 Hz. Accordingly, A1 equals 18.1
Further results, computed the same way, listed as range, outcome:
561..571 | 16.3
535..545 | 14.6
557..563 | 16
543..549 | 14.4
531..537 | 14.2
